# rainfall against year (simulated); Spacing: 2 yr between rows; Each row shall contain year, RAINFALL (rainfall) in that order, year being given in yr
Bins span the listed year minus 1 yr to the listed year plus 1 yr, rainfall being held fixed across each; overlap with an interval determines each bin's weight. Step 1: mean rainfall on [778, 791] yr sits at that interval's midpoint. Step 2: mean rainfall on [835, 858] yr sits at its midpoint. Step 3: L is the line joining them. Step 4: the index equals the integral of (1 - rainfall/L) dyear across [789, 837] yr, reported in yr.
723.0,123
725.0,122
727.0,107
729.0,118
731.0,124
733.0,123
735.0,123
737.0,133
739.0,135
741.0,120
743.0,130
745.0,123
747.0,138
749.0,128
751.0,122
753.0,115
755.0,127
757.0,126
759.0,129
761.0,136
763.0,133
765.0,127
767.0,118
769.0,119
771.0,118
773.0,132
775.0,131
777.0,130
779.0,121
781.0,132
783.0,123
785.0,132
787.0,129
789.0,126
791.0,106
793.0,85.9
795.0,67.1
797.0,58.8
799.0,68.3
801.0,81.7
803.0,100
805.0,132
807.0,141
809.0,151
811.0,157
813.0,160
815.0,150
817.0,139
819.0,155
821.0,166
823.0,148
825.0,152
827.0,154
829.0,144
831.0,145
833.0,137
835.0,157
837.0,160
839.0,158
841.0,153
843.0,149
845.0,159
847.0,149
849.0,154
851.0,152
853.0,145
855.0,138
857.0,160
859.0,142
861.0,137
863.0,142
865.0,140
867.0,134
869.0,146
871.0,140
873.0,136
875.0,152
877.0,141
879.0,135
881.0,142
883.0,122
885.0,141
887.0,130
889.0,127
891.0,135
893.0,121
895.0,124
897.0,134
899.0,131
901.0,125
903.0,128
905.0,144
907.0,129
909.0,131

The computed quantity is 3.4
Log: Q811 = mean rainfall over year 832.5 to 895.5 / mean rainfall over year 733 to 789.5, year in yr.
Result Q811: 1.1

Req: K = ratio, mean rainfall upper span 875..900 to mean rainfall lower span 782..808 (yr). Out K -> 1.3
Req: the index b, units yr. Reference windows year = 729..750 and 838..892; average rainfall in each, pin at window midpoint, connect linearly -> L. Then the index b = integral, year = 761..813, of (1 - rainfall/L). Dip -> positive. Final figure 5.9 yr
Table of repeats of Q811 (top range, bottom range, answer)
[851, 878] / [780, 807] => 1.37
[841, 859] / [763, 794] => 1.23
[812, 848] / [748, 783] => 1.21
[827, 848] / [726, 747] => 1.22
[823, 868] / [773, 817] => 1.25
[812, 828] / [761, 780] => 1.21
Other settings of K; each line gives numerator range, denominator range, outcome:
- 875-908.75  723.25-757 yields 1.07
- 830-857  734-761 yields 1.19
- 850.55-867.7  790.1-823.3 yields 1.18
